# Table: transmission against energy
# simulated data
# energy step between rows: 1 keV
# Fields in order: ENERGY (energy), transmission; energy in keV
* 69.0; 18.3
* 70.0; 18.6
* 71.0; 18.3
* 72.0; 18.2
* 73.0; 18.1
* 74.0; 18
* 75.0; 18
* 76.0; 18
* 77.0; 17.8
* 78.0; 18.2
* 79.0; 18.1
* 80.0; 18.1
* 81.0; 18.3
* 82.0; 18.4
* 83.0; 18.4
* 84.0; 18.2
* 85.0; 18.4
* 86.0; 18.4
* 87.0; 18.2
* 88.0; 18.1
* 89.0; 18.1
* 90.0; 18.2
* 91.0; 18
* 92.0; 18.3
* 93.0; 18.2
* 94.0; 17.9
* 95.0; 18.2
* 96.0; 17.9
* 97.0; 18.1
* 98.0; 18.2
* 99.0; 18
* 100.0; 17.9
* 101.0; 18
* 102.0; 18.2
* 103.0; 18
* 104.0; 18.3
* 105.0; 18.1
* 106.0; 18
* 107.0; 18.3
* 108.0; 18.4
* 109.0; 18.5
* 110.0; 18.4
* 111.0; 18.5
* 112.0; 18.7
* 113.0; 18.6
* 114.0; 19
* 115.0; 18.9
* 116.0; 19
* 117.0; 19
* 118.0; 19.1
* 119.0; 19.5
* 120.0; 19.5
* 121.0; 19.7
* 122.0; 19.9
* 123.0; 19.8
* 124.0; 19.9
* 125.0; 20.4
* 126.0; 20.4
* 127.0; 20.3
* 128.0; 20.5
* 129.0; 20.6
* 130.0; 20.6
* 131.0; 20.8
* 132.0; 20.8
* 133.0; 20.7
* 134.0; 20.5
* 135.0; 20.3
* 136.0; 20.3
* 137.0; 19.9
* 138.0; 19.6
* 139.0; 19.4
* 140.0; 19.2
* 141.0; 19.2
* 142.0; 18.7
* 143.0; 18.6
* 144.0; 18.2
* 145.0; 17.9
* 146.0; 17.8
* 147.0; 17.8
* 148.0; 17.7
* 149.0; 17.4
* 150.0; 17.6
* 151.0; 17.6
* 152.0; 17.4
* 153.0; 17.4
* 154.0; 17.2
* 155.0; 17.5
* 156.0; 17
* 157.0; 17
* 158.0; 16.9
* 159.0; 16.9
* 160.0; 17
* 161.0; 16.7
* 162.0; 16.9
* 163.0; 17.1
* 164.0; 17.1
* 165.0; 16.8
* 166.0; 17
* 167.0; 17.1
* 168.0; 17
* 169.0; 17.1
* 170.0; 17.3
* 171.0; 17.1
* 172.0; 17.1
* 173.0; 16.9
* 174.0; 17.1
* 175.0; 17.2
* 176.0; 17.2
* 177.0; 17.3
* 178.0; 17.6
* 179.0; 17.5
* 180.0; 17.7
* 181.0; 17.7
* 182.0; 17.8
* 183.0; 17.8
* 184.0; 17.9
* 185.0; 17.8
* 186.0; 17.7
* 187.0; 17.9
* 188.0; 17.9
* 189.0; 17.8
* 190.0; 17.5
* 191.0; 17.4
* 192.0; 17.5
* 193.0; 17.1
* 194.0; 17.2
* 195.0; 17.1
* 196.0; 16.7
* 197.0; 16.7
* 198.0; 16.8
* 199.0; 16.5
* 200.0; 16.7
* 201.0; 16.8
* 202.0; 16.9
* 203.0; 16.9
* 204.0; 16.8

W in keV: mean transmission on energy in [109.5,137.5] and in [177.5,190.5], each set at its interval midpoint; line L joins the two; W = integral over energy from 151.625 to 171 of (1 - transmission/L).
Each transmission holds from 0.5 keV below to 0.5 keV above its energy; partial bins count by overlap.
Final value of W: 1.5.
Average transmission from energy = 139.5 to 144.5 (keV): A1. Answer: 18.8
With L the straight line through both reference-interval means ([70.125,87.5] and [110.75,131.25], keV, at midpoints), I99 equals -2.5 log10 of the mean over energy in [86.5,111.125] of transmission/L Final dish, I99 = 0.04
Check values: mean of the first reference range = 18.2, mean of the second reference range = 19.7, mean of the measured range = 18.2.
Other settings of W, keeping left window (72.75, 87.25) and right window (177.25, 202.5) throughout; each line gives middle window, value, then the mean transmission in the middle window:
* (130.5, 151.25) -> -1.57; 19.1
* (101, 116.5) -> -0.42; 18.4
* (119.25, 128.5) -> -1.13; 20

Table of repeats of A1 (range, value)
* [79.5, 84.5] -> 18.3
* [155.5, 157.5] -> 17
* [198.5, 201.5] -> 16.7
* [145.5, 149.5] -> 17.7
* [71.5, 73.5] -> 18.1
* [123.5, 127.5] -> 20.2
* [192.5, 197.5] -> 17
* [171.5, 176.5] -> 17.1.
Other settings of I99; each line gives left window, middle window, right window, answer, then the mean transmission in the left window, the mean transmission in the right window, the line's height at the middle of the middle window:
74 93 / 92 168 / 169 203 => -0.05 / 18.2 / 17.3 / 17.8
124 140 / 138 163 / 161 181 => 0.06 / 20.3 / 17.2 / 18.8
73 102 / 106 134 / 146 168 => -0.11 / 18.1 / 17.2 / 17.7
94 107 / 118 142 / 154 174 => -0.14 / 18.1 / 17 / 17.6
